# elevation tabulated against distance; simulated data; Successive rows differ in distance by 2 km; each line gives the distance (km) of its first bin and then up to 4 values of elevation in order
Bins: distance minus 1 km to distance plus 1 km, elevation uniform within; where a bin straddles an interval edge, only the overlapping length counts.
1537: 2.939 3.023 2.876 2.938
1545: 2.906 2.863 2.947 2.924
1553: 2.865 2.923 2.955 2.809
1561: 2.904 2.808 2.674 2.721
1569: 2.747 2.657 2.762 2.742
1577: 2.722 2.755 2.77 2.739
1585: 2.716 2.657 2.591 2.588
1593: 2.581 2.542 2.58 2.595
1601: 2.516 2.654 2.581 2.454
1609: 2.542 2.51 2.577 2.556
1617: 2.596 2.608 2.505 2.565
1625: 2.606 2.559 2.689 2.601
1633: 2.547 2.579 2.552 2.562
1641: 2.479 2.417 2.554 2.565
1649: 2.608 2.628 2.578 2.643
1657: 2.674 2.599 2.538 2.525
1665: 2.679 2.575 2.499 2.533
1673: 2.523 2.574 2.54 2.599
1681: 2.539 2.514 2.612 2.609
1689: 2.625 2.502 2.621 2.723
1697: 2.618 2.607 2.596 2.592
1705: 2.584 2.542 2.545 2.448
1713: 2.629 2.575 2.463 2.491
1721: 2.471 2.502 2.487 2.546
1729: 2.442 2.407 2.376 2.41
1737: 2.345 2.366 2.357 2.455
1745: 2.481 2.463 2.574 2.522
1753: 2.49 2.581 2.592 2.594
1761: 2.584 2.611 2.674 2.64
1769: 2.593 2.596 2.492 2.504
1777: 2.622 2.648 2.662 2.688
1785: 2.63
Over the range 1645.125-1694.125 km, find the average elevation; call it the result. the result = 2.58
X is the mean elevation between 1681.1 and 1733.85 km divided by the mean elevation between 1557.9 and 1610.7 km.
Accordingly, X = 0.95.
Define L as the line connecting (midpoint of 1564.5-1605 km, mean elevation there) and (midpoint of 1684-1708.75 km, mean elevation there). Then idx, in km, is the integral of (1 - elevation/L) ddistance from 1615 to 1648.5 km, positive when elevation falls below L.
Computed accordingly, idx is 1.0 km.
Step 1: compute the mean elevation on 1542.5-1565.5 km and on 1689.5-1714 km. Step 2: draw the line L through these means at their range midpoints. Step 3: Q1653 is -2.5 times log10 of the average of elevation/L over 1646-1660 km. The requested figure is 0.03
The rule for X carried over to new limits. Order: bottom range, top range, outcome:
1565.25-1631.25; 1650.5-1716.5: 0.98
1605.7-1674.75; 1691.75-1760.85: 0.98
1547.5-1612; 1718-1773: 0.93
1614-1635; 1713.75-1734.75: 0.96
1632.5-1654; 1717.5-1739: 0.96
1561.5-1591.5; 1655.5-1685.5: 0.95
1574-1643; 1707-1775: 0.97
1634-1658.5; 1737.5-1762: 0.97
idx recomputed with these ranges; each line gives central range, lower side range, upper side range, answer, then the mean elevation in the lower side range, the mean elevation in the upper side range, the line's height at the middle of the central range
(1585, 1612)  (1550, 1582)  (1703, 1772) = 1.7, 2.8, 2.51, 2.74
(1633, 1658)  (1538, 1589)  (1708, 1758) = 0.8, 2.81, 2.48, 2.65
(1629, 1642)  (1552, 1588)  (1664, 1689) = 0.4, 2.77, 2.57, 2.65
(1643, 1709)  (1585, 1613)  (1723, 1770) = -1.2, 2.57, 2.5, 2.54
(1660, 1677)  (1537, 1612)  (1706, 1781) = 0.4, 2.74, 2.52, 2.62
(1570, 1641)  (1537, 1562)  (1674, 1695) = 4.3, 2.91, 2.58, 2.77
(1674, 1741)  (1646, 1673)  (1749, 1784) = 1.6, 2.59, 2.59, 2.59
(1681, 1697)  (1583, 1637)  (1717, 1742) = -0.7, 2.58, 2.43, 2.48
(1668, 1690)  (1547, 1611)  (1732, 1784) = 0.4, 2.71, 2.54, 2.61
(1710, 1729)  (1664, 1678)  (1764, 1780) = 0.5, 2.56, 2.6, 2.58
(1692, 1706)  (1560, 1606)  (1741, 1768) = -0.2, 2.68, 2.55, 2.59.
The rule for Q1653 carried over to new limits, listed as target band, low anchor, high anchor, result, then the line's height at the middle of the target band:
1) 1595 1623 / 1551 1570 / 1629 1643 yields 0.04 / 2.65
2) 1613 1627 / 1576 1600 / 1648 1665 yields 0.02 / 2.63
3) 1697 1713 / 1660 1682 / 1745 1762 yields -0.01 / 2.55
